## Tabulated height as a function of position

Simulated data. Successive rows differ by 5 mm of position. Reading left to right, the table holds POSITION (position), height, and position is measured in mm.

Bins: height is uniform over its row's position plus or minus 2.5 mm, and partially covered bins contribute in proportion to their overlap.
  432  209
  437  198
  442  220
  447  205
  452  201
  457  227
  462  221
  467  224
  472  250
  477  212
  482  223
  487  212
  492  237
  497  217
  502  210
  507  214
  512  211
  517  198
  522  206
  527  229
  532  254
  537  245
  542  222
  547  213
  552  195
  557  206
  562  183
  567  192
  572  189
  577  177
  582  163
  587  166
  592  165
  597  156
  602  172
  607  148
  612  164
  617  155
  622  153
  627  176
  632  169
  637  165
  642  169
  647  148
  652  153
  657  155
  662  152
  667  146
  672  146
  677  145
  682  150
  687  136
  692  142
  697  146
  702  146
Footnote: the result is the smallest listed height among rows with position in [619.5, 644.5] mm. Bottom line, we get 153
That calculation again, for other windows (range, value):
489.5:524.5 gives 198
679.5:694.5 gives 136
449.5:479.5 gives 201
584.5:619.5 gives 148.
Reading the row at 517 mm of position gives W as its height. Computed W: 198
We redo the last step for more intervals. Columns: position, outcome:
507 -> 214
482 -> 223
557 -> 206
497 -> 217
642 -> 169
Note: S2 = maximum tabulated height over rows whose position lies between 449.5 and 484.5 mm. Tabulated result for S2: 250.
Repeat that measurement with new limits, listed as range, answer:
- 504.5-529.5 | 229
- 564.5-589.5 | 192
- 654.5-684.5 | 155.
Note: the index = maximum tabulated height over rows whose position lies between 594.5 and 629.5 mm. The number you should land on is 176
